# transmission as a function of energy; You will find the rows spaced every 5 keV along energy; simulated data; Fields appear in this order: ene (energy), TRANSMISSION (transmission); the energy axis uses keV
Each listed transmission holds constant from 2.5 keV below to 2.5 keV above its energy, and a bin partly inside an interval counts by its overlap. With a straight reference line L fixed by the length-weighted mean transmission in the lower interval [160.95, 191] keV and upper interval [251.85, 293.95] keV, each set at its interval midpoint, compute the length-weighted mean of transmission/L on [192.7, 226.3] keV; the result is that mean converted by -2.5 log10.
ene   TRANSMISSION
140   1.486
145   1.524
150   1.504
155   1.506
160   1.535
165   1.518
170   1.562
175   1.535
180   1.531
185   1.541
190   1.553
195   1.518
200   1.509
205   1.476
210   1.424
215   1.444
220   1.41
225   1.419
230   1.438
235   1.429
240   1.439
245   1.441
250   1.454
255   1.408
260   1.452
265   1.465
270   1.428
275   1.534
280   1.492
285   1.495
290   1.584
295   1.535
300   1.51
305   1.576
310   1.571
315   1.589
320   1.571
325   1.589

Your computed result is 0.05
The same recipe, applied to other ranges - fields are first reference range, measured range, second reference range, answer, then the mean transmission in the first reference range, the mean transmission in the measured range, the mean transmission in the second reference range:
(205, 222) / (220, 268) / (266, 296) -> 0.02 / 1.43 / 1.44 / 1.51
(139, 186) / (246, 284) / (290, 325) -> 0.06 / 1.52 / 1.46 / 1.56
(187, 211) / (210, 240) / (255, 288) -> 0.05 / 1.5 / 1.43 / 1.47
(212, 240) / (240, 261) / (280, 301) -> 0.02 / 1.43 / 1.44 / 1.53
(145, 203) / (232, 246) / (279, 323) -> 0.08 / 1.53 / 1.44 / 1.55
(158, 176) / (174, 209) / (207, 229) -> -0.02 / 1.54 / 1.52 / 1.43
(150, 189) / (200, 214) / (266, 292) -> 0.05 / 1.53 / 1.46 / 1.5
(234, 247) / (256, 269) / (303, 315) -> 0.02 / 1.44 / 1.45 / 1.58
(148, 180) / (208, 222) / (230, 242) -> 0.03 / 1.53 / 1.43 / 1.43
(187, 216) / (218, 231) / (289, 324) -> 0.06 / 1.49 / 1.42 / 1.56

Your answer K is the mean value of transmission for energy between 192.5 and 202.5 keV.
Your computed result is 1.51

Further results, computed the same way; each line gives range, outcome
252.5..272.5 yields 1.44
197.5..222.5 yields 1.45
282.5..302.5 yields 1.53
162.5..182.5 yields 1.54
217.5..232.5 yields 1.42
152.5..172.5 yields 1.53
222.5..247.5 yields 1.43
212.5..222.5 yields 1.43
